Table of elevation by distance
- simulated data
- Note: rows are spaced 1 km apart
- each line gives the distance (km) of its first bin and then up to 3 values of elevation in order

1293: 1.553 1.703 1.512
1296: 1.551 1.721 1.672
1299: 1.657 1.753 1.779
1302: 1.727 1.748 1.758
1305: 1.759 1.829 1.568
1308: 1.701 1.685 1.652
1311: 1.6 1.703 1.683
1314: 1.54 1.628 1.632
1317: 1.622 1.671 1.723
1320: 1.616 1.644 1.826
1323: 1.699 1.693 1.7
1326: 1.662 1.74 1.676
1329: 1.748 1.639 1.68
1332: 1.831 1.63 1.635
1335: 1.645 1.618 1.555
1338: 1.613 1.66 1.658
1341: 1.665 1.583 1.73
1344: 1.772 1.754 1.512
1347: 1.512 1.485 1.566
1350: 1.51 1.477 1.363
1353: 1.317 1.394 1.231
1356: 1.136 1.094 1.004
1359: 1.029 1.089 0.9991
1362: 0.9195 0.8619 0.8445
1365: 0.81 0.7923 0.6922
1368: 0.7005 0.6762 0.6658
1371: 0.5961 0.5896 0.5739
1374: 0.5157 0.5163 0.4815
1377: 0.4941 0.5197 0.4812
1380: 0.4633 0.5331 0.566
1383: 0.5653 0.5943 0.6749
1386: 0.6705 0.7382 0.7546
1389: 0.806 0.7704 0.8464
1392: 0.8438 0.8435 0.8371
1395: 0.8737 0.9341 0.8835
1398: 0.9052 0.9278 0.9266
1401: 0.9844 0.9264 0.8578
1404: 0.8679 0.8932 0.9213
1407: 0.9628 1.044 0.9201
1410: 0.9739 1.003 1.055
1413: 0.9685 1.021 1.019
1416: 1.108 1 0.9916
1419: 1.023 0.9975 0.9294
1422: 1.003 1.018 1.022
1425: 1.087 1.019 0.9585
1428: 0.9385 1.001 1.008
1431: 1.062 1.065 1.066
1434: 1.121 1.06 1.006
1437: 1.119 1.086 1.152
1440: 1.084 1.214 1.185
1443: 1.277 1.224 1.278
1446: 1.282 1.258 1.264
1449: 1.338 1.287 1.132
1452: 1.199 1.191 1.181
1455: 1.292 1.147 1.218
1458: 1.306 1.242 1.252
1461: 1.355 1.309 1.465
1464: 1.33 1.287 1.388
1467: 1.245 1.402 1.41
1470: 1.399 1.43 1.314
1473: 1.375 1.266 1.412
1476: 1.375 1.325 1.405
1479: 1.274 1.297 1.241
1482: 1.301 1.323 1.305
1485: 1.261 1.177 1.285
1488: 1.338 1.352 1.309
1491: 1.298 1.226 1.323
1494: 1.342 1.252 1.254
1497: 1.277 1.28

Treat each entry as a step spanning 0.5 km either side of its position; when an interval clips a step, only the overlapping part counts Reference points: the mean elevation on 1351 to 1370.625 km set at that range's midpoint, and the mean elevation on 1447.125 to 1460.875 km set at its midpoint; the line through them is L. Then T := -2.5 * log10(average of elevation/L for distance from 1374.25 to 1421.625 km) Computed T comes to 0.31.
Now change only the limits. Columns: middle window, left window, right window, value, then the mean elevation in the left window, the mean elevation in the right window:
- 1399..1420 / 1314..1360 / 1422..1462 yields 0.30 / 1.56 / 1.15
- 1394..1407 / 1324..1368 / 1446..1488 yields 0.44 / 1.41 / 1.3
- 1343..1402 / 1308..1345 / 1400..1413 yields 0.35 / 1.67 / 0.951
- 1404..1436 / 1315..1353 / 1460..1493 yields 0.40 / 1.64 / 1.33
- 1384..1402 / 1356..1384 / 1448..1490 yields 0.02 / 0.712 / 1.3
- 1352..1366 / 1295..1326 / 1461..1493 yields 0.44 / 1.68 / 1.33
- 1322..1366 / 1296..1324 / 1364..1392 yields -0.24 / 1.69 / 0.64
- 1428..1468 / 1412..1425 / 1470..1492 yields -0.04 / 1.01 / 1.32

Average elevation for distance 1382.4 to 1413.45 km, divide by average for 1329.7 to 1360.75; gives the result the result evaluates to 0.58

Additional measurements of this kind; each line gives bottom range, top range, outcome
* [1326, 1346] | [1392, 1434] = 0.58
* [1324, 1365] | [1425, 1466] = 0.81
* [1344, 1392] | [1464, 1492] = 1.46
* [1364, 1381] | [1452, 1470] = 2.15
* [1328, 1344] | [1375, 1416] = 0.49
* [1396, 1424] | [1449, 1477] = 1.35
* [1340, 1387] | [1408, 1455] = 1.11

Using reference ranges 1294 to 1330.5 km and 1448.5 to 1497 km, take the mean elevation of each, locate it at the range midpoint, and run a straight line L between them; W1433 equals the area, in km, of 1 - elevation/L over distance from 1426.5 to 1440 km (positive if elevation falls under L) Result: 3.3 km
